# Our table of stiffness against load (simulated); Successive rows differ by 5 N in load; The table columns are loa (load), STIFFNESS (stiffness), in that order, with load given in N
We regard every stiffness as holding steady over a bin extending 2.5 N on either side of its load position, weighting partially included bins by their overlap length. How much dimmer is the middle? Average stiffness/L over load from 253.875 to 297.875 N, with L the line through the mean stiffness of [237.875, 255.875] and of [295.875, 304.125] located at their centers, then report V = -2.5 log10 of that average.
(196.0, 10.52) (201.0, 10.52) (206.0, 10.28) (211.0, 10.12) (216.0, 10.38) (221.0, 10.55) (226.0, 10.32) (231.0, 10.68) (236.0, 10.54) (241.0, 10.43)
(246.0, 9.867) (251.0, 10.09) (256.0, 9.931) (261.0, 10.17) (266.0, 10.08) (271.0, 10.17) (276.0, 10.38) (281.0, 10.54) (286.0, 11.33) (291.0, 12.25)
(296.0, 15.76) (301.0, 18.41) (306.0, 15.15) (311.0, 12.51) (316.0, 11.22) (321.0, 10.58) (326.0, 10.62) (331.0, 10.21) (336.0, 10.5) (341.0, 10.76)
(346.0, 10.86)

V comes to 0.252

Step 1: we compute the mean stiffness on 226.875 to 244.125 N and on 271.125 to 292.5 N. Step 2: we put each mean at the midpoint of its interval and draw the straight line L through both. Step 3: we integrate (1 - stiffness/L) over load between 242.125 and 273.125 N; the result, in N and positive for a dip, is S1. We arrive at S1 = 1.90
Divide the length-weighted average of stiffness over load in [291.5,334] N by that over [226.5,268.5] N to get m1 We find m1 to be 1.3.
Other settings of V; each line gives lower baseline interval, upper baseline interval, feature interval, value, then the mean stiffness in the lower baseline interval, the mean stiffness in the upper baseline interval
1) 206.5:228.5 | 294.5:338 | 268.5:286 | 0.13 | 10.3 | 12.7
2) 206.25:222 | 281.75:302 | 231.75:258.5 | 0.15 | 10.3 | 13.8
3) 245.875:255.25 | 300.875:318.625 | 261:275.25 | 0.10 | 10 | 13.7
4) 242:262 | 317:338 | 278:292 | -0.10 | 10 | 10.5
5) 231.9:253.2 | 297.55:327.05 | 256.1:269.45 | 0.11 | 10.3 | 13.3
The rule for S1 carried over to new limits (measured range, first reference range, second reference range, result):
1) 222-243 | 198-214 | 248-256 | -0.72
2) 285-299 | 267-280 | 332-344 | -4.21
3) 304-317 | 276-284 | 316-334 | -3.09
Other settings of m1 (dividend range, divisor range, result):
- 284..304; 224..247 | 1.40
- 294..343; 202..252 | 1.21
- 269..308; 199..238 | 1.25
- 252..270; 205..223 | 0.97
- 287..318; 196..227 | 1.36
